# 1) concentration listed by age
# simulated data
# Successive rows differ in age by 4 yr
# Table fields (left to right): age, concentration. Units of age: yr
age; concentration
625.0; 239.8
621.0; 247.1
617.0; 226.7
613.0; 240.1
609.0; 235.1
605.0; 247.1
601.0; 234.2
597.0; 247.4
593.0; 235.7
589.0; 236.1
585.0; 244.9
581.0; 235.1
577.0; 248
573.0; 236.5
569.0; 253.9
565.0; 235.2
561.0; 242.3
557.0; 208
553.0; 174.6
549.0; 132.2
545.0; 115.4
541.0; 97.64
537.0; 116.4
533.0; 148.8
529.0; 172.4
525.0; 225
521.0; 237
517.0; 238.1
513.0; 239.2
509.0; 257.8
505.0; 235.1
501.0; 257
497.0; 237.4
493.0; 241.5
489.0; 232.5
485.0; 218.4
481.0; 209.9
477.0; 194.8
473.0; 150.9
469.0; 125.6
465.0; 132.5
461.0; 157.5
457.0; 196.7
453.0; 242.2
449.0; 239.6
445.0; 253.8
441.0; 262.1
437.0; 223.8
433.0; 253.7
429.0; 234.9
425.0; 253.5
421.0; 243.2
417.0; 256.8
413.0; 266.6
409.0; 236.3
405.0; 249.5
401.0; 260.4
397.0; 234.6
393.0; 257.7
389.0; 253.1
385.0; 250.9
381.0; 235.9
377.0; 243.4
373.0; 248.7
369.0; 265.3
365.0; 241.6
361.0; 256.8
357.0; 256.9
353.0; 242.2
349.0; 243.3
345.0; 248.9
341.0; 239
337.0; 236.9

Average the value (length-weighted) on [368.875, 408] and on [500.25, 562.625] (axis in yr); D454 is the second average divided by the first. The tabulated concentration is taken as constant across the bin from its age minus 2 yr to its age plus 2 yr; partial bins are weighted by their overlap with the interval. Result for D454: 0.77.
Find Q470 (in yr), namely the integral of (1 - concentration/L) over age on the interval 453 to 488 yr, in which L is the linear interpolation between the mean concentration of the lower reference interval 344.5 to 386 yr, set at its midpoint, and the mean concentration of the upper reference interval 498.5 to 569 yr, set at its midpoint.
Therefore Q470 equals 6.1 yr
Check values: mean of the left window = 248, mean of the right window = 198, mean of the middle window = 179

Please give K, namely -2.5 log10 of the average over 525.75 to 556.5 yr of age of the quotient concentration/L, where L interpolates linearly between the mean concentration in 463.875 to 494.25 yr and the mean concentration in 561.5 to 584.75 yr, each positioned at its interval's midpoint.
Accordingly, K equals 0.48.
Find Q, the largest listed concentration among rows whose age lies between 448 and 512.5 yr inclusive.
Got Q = 257.8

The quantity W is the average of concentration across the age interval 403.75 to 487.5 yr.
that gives 219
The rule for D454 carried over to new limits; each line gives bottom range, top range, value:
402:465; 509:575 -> 0.83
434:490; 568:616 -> 1.18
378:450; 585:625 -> 0.96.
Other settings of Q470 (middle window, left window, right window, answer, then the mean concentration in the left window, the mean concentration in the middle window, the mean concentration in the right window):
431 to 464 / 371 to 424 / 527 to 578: 0.3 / 249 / 226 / 182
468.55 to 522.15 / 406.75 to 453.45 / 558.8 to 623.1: 4.9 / 247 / 222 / 240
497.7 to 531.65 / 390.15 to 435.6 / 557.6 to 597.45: 1.7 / 249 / 231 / 240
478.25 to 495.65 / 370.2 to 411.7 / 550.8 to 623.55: 1.2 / 248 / 225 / 235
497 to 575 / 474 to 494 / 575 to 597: 8.7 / 215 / 202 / 241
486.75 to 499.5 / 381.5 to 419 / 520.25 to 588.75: -1.2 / 251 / 238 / 196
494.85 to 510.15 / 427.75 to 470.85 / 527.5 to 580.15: -3.8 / 211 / 246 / 184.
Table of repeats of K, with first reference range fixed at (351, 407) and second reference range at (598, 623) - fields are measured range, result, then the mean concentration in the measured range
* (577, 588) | 0.00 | 241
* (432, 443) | 0.00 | 246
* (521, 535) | 0.27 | 190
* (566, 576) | -0.02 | 244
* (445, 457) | 0.05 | 236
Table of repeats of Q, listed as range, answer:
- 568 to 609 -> 253.9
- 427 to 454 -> 262.1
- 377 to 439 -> 266.6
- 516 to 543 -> 238.1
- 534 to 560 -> 208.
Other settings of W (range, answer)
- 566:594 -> 241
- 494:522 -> 243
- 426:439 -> 239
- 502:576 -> 200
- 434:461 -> 231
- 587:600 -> 239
